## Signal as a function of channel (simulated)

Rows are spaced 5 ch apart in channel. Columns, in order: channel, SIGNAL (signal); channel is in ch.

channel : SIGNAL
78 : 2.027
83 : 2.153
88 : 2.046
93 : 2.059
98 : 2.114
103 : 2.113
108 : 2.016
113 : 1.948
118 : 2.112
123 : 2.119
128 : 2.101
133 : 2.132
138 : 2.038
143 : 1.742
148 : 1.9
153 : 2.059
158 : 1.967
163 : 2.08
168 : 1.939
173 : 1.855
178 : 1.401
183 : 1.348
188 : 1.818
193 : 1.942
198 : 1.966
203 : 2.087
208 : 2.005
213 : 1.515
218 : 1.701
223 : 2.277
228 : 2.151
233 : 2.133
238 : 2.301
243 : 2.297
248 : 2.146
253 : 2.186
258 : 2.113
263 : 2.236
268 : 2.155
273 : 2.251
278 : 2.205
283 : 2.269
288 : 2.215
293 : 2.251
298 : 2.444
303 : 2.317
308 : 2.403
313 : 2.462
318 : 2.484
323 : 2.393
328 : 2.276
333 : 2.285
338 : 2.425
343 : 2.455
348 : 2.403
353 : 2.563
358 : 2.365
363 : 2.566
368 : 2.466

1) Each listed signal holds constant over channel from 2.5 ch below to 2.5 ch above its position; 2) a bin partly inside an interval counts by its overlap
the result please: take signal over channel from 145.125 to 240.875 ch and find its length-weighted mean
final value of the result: 1.92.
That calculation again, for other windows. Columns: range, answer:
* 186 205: 1.95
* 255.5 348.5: 2.32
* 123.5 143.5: 2.04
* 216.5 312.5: 2.22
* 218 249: 2.18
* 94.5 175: 2.02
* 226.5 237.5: 2.17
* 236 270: 2.2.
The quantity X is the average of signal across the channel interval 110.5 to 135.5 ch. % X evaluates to 2.08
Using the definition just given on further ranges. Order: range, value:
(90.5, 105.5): 2.1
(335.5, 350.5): 2.43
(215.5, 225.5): 1.99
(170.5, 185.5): 1.53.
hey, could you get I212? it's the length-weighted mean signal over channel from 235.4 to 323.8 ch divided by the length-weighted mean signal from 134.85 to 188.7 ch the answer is 1.2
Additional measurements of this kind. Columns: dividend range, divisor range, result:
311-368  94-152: 1.19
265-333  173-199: 1.37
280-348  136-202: 1.27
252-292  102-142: 1.07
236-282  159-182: 1.23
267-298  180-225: 1.22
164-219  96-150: 0.88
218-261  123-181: 1.12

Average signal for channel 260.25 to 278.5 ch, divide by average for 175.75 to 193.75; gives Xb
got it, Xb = 1.38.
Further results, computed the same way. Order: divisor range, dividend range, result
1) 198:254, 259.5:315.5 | 1.11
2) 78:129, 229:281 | 1.06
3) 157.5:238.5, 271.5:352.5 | 1.24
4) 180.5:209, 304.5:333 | 1.29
